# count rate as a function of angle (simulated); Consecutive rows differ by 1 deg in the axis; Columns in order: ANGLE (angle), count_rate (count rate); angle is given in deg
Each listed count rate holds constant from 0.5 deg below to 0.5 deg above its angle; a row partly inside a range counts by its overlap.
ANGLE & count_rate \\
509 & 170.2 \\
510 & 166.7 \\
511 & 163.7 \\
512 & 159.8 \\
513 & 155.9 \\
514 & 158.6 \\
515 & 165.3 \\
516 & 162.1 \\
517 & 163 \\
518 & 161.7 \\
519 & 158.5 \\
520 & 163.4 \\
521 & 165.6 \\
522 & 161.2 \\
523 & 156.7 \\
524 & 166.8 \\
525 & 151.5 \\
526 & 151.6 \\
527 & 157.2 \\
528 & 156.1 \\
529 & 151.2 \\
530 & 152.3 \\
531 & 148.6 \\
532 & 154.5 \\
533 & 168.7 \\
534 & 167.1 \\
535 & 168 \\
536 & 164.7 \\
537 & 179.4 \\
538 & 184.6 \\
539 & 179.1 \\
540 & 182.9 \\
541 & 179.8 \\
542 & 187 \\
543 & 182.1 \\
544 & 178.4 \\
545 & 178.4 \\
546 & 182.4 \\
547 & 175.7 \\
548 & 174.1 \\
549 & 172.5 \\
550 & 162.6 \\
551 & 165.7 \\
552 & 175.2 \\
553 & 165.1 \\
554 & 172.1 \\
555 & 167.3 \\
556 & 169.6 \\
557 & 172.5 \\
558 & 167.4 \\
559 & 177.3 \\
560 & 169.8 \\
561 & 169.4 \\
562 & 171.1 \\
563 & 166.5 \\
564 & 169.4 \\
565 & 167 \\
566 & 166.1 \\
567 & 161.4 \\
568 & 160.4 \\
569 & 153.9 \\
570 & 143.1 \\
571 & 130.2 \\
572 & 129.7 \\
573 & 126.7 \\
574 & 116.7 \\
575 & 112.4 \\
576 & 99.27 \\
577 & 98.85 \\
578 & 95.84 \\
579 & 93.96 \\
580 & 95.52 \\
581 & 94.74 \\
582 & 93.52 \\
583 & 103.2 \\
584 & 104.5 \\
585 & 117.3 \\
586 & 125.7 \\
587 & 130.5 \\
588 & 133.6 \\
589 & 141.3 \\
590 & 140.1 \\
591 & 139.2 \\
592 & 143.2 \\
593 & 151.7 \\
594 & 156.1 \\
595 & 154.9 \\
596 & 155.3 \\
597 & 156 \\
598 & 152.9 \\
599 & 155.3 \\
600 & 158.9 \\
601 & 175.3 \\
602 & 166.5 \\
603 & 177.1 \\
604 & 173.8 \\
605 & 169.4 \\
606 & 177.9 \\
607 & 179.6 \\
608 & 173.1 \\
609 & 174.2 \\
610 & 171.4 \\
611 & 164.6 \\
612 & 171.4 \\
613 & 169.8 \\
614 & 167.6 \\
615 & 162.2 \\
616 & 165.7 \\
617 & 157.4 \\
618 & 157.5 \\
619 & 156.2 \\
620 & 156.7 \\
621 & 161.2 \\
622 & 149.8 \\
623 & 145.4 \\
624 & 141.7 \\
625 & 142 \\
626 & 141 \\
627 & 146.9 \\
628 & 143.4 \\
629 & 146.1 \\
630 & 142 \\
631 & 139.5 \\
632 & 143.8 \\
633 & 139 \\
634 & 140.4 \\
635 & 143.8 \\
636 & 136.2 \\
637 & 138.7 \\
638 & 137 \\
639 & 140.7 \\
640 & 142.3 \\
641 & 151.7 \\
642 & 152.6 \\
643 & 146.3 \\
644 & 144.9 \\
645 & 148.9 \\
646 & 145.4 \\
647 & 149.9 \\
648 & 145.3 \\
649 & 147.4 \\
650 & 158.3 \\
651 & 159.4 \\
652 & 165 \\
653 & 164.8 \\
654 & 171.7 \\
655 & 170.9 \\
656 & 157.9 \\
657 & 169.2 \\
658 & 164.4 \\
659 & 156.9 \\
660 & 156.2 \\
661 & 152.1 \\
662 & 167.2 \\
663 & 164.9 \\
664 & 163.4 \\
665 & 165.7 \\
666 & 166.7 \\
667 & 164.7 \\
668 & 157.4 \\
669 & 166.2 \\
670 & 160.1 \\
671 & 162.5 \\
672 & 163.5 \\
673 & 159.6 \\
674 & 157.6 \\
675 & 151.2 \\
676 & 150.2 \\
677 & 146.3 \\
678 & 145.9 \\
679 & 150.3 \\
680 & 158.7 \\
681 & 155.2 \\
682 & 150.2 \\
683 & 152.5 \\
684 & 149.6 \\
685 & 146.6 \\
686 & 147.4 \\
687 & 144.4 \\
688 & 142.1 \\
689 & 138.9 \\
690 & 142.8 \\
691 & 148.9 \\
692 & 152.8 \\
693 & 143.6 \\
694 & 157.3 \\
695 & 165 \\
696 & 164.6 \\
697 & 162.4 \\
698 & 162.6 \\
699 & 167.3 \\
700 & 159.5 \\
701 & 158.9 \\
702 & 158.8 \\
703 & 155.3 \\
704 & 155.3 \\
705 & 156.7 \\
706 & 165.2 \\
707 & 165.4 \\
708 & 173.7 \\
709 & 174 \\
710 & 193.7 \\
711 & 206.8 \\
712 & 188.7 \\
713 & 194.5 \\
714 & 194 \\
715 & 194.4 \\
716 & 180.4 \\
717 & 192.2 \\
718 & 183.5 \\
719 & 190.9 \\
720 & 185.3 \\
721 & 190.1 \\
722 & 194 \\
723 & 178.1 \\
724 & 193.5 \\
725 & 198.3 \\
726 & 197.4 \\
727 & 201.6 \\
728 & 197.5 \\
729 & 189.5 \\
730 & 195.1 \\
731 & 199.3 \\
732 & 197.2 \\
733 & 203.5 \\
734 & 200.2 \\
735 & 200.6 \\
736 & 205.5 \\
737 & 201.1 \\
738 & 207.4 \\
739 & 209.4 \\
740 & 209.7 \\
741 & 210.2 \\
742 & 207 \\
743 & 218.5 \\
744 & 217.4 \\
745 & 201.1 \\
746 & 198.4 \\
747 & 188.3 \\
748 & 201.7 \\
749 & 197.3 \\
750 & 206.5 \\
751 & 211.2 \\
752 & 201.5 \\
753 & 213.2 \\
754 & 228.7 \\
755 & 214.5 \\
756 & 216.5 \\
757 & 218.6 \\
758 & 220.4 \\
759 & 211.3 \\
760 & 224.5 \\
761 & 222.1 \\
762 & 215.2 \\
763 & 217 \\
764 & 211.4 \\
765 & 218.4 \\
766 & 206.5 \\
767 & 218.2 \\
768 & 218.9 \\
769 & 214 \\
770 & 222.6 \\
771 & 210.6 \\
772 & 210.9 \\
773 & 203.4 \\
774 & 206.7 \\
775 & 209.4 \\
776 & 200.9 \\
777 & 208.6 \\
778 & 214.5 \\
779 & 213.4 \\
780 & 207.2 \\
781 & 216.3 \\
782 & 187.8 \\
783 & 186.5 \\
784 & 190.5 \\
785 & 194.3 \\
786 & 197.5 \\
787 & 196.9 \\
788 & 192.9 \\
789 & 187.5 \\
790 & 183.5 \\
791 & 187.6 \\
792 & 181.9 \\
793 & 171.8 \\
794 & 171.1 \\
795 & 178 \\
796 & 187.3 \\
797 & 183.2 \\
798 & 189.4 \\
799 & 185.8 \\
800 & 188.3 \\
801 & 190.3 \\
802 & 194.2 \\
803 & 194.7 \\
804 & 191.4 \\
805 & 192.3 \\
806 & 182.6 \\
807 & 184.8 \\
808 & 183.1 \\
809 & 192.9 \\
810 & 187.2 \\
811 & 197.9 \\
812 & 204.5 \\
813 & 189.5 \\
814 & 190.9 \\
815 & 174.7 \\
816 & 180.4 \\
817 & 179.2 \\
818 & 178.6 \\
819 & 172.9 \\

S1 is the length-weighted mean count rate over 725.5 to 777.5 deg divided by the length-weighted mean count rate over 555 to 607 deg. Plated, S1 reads 1.4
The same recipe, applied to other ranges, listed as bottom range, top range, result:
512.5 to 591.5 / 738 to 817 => 1.31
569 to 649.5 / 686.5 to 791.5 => 1.34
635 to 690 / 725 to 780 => 1.35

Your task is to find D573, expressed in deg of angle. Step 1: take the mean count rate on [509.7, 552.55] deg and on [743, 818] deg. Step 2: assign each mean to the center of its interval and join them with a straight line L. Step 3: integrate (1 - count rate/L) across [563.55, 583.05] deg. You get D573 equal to 5.21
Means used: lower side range 167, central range 126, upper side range 200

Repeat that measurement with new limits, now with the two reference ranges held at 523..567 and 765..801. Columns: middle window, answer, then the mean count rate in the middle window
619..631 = 2.12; 147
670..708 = 6.46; 155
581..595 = 3.64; 129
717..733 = -0.18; 193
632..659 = 4.47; 151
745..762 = -1.43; 211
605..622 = 1.05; 166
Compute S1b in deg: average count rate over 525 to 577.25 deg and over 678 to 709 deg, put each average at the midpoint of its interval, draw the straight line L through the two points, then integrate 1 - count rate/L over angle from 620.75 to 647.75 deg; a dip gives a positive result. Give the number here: 2.31 deg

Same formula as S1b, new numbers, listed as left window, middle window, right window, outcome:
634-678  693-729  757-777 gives 1.2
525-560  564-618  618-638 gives 3.6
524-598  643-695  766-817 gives 5.0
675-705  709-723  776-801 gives -2.3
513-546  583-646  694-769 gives 9.6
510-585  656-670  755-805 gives 1.2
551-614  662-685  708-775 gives 2.9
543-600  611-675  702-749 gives 5.2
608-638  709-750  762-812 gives -3.6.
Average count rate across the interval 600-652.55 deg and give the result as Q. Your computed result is 155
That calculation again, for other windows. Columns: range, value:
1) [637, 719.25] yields 160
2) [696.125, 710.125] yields 164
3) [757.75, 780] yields 213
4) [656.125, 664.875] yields 162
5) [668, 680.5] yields 156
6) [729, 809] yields 202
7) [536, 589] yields 151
